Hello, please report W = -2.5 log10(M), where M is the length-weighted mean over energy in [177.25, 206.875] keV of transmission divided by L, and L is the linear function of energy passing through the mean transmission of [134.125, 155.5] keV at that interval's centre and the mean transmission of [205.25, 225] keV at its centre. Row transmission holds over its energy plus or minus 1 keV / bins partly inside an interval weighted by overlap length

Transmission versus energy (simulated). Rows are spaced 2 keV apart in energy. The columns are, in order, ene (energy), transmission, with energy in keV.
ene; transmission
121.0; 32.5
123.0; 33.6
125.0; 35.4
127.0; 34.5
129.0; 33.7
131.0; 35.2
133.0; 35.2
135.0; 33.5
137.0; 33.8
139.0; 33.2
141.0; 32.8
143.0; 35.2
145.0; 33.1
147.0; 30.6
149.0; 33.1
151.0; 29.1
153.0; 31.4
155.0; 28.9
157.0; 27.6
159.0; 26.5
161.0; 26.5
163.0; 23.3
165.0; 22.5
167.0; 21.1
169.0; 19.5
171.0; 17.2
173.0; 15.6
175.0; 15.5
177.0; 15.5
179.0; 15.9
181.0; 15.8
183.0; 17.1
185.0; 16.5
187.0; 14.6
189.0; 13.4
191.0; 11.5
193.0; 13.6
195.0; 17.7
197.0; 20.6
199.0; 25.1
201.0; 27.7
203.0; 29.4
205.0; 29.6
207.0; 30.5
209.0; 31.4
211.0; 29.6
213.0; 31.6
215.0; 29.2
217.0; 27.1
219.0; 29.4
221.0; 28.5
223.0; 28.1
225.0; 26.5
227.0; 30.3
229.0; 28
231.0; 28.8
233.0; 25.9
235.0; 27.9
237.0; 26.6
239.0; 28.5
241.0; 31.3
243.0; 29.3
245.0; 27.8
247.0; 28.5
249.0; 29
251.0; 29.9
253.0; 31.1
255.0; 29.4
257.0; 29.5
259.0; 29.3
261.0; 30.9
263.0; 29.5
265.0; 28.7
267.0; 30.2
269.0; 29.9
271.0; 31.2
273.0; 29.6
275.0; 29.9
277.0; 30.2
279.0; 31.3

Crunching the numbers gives 0.480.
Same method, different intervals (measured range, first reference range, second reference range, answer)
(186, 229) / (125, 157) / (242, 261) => 0.218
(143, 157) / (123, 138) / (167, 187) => -0.155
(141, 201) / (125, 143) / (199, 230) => 0.400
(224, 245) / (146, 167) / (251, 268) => 0.038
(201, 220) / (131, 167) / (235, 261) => -0.002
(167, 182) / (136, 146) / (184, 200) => 0.321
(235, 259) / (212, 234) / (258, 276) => 0.005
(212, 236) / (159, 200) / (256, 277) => -0.181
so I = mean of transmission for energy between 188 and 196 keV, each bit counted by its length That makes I 14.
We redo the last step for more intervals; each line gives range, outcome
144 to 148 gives 31.9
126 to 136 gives 34.4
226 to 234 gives 28.2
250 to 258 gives 30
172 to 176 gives 15.6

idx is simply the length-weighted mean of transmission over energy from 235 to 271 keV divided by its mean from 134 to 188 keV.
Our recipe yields 1.19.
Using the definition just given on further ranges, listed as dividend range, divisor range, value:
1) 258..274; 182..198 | 1.91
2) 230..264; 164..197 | 1.75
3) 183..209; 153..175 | 0.92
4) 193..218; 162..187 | 1.51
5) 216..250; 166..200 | 1.68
